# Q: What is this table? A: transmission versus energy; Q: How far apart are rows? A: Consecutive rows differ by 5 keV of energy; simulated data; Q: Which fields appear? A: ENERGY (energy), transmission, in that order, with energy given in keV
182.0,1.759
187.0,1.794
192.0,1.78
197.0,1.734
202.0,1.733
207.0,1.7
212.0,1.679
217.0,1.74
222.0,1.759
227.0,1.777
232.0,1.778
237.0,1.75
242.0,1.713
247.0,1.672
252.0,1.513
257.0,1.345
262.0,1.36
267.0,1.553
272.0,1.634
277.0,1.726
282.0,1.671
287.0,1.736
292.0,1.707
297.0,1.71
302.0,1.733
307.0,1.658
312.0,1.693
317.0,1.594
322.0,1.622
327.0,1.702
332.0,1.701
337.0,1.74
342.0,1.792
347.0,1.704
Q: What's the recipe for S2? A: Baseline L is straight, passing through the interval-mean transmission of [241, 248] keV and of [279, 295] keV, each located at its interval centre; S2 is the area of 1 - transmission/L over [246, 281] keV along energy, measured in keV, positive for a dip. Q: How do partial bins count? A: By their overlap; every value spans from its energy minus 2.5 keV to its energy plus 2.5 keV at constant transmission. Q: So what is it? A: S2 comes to 3.20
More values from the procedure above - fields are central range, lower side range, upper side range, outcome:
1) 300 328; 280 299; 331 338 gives 0.82 keV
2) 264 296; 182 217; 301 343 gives 0.69 keV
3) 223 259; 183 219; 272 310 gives 1.33 keV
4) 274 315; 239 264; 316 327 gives -2.85 keV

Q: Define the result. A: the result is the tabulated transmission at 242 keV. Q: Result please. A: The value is 1.713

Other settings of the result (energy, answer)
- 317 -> 1.594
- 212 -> 1.679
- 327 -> 1.702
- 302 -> 1.733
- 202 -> 1.733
